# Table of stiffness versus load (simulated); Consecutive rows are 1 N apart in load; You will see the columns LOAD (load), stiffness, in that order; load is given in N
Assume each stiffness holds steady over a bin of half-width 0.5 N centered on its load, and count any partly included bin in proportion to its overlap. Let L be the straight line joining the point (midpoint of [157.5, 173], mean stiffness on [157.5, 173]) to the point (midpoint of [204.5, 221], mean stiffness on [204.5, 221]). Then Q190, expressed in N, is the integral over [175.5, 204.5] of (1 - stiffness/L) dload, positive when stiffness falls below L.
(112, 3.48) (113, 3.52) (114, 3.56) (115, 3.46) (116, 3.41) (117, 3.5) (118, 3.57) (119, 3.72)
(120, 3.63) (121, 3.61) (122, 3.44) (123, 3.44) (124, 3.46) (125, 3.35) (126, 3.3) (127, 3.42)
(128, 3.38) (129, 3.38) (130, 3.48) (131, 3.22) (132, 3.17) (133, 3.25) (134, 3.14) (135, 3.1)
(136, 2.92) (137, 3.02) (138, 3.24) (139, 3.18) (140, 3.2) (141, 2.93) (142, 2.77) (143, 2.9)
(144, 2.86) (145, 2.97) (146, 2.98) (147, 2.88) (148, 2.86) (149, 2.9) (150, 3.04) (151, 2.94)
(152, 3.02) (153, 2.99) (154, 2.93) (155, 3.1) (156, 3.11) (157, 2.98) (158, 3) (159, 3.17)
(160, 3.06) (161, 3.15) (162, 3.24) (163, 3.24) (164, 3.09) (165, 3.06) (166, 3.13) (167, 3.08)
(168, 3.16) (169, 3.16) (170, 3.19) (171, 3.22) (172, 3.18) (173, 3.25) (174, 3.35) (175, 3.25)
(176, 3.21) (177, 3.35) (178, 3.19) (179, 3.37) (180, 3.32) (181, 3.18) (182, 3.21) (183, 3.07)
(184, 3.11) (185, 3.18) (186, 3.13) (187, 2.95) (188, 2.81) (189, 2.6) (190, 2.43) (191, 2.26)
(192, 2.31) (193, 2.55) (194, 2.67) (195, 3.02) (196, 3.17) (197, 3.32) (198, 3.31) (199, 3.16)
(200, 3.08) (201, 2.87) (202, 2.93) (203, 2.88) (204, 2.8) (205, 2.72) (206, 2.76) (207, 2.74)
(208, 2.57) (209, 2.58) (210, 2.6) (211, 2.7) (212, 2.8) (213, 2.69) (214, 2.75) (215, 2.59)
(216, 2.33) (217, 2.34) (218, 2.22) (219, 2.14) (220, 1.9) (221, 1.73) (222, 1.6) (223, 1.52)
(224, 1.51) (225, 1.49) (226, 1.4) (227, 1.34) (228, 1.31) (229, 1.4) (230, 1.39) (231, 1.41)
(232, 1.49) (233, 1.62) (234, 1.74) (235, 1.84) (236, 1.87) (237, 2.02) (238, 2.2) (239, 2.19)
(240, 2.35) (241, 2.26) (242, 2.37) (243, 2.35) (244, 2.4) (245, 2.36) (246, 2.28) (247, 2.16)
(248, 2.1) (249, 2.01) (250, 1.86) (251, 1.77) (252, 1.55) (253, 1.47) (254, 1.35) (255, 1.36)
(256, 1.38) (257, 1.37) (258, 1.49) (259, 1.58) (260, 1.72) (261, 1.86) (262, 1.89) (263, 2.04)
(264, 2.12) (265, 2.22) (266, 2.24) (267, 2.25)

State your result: -1.8 N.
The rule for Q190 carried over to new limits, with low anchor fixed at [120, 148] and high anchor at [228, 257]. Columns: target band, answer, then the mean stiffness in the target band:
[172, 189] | -3.6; 3.17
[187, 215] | -5.0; 2.78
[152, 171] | -1.7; 3.1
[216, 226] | 1.4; 1.83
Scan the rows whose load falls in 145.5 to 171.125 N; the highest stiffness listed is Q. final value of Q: 3.24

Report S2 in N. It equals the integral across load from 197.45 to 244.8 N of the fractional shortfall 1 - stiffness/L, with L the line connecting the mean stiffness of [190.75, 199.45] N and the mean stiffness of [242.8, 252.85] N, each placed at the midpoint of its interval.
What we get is 5.1 N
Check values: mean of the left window 2.88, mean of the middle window 2.22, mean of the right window 2.05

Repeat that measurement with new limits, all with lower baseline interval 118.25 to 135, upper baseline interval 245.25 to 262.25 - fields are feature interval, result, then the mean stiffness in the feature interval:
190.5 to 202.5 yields -2.02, 2.89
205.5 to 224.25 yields -0.72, 2.33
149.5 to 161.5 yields -0.11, 3.04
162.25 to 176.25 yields -1.74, 3.18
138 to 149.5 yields 0.76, 2.96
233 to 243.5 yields -0.94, 2.1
